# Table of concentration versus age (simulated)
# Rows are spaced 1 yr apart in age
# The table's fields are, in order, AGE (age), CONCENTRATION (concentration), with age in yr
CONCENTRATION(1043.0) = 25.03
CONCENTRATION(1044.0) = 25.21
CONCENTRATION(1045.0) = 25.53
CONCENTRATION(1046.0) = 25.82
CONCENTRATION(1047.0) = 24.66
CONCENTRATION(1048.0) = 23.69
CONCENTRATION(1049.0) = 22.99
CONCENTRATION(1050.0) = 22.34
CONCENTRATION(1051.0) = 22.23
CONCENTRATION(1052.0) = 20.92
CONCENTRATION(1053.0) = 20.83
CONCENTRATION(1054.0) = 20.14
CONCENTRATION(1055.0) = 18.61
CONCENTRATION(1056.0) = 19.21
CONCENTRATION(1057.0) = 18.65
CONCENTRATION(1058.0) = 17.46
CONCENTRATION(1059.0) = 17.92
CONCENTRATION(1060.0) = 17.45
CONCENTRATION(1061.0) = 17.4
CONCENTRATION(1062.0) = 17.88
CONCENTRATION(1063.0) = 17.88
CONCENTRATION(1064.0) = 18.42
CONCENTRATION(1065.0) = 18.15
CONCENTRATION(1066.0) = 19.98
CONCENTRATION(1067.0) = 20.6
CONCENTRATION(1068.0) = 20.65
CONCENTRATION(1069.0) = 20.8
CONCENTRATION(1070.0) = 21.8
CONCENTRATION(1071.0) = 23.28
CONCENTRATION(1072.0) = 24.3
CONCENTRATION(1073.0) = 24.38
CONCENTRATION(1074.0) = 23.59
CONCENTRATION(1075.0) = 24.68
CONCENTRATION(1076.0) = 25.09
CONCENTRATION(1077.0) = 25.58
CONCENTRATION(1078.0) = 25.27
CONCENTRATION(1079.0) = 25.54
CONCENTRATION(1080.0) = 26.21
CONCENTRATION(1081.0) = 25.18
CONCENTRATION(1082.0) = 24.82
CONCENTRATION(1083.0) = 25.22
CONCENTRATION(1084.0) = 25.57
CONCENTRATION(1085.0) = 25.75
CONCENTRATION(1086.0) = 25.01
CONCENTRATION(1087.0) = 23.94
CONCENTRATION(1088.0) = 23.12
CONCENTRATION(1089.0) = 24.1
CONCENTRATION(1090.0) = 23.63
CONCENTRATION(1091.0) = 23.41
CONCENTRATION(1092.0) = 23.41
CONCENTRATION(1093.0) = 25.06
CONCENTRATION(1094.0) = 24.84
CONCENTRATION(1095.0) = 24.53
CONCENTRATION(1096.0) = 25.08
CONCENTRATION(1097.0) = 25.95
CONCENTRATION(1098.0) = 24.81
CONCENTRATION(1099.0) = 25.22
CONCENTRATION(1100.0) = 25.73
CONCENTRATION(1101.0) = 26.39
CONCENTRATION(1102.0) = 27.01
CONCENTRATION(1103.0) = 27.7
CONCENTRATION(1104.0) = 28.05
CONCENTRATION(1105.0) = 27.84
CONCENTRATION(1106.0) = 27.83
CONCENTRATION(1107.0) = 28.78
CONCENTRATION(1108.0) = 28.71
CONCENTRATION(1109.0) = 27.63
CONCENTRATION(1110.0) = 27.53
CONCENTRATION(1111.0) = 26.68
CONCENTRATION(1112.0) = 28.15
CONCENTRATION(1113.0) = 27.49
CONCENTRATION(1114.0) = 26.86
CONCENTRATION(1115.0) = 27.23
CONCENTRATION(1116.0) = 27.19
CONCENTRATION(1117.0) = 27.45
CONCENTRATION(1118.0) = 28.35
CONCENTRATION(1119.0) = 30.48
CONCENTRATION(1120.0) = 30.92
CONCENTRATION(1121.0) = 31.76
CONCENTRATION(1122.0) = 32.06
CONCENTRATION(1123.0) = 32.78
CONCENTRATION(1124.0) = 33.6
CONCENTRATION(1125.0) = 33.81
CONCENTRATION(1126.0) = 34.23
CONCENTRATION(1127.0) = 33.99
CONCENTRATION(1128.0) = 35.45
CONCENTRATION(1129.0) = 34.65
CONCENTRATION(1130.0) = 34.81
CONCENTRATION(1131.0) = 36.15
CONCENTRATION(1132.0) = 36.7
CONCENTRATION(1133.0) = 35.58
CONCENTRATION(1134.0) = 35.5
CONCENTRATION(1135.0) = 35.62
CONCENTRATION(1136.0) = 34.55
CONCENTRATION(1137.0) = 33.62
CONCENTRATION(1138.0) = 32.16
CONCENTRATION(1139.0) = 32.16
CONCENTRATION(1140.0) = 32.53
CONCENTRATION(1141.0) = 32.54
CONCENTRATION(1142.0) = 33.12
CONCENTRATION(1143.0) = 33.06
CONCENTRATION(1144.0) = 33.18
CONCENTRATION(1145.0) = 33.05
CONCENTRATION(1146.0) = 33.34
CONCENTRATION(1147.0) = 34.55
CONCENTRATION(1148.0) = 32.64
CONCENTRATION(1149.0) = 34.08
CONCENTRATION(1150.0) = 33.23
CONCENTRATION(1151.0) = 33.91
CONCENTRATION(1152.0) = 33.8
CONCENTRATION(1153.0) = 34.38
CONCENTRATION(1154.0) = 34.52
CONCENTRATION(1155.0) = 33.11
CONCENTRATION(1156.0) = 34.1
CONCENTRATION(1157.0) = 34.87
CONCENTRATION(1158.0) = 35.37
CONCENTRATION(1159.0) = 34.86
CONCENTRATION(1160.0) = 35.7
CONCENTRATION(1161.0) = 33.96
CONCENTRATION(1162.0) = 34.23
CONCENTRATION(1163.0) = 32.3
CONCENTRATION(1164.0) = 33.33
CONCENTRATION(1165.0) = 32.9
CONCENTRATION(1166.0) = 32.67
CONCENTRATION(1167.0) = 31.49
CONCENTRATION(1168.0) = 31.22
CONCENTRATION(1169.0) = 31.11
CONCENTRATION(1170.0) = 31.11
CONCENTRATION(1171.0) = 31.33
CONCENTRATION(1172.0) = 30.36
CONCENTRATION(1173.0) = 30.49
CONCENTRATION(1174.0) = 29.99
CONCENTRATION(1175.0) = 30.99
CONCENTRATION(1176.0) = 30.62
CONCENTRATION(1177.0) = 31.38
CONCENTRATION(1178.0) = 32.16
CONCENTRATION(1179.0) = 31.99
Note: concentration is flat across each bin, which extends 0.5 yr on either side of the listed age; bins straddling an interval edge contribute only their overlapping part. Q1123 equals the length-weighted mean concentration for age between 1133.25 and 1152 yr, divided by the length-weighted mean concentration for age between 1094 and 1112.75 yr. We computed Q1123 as 1.2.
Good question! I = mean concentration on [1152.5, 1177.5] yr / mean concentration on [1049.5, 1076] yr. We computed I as 1.6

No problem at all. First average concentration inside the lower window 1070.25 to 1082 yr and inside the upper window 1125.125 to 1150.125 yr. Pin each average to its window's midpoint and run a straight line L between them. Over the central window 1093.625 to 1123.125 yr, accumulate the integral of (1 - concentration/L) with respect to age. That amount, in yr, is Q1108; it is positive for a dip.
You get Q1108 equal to 2.0 yr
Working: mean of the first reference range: 24.8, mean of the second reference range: 34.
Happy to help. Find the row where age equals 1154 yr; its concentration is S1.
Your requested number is 34.52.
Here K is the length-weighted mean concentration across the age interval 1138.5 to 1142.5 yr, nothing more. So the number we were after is 32.6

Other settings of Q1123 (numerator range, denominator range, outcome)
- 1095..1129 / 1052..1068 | 1.53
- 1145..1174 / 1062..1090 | 1.43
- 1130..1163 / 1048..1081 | 1.59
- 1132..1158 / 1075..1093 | 1.37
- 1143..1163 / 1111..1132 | 1.08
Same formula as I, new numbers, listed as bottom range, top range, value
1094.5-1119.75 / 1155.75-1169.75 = 1.23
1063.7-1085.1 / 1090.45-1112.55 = 1.13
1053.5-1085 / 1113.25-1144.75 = 1.50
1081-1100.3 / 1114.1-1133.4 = 1.31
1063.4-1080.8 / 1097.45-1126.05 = 1.25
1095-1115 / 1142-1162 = 1.26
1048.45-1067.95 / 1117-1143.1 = 1.71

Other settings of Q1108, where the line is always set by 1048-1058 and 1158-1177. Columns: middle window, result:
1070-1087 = -1.2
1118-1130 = -2.2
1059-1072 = 1.4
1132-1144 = -1.9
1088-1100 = 0.1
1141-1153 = -1.3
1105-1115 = -0.5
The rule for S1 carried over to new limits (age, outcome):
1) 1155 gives 33.11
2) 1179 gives 31.99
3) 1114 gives 26.86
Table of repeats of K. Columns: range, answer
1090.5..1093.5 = 24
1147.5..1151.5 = 33.5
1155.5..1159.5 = 34.8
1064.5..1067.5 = 19.6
